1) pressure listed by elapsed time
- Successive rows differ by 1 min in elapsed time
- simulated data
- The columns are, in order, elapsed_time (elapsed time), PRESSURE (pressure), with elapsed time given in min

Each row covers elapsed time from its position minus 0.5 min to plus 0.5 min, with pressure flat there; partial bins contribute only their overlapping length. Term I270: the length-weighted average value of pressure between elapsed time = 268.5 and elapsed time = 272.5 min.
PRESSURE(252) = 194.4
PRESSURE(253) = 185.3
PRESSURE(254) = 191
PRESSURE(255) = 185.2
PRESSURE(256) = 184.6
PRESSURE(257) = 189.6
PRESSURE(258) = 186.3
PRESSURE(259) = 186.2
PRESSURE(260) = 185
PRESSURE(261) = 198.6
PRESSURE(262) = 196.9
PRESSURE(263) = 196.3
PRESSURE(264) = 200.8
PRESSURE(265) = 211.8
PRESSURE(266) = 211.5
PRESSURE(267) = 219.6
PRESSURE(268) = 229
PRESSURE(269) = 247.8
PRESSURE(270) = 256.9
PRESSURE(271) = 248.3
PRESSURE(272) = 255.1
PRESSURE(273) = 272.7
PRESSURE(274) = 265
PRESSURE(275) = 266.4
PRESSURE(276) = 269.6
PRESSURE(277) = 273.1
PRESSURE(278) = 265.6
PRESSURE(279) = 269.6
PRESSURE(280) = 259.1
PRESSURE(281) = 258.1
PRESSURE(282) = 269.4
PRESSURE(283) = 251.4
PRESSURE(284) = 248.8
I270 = 252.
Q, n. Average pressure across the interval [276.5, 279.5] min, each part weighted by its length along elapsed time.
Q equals 269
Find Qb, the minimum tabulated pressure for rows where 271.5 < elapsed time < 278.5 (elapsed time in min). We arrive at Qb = 255.1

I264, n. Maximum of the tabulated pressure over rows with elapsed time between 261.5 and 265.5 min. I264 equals 211.8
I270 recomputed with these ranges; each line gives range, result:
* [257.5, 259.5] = 186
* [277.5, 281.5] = 263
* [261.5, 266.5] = 203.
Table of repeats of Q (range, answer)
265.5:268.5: 220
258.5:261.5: 190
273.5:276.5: 267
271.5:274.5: 264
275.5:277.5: 271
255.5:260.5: 186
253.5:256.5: 187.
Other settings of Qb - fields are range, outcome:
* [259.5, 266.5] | 185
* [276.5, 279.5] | 265.6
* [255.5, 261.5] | 184.6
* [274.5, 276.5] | 266.4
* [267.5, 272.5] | 229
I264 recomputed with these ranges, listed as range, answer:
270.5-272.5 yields 255.1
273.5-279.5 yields 273.1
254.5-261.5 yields 198.6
